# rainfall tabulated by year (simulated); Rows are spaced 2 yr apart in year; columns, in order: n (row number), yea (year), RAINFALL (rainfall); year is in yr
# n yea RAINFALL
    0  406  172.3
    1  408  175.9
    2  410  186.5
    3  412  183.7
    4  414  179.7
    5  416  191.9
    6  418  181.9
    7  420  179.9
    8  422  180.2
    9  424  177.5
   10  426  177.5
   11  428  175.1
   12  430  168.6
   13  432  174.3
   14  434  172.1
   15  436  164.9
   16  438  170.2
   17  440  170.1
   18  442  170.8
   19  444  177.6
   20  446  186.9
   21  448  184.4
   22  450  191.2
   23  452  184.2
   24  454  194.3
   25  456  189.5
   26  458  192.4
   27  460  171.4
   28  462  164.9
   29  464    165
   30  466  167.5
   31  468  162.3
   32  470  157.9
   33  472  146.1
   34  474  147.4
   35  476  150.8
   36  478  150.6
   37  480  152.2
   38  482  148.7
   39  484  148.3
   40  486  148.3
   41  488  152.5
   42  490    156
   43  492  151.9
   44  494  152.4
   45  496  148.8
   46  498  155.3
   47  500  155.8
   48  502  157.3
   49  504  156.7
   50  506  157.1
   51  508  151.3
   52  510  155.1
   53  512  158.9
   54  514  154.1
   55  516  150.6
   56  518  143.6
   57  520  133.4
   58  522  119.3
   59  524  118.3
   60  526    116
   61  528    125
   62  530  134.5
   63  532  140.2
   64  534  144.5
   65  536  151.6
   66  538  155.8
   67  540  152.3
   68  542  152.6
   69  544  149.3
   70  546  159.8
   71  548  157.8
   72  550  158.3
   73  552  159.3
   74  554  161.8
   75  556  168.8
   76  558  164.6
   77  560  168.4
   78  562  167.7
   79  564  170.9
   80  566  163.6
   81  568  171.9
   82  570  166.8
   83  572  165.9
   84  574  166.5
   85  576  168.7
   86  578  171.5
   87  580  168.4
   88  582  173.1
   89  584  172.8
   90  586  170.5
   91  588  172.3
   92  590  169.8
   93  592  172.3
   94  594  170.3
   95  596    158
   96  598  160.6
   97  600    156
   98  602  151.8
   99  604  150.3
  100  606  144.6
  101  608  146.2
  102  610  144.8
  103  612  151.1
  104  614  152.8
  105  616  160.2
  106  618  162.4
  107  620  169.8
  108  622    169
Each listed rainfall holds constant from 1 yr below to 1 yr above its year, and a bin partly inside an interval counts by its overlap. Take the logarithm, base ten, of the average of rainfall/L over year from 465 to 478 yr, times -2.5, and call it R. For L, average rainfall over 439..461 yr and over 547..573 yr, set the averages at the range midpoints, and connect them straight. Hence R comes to 0.16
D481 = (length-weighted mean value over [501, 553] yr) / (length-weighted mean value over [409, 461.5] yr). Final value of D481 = 0.82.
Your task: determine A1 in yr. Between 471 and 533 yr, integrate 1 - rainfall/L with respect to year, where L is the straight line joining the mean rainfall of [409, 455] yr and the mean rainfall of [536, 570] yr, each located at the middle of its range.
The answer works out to 8.30 yr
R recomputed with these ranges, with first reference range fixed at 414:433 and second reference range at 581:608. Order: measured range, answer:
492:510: 0.114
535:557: 0.068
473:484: 0.159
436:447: 0.017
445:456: -0.073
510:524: 0.192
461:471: 0.071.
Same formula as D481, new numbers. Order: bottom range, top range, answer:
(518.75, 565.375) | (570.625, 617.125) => 1.08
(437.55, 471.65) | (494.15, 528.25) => 0.82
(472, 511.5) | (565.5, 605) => 1.09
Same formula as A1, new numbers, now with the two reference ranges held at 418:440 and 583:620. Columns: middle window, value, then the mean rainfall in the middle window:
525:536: 2.1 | 134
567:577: -0.4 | 168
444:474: -0.5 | 175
